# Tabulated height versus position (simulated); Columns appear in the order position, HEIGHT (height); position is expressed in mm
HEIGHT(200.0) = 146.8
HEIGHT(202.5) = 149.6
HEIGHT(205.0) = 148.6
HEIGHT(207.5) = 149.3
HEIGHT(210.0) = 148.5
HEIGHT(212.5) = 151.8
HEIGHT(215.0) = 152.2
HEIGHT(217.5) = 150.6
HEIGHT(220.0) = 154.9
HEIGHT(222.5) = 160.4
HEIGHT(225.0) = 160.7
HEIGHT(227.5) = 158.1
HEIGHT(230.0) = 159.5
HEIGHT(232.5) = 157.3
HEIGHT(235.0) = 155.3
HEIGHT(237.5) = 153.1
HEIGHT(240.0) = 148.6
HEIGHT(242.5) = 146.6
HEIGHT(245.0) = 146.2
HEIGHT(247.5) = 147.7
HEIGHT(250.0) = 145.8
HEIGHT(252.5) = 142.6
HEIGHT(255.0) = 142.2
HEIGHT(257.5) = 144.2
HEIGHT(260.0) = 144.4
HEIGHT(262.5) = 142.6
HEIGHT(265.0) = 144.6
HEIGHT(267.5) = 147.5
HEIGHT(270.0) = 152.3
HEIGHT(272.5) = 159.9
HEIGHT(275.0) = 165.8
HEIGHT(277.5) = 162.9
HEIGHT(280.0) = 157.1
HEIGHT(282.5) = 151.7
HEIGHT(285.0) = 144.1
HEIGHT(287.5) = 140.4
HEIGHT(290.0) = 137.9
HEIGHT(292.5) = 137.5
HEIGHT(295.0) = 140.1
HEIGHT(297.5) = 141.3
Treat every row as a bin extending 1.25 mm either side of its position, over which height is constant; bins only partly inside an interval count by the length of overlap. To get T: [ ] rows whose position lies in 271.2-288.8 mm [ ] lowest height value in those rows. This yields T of 140.4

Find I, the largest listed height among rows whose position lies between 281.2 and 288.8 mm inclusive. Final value 151.7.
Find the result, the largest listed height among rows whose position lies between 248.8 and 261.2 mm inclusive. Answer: 145.8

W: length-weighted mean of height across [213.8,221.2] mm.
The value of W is 153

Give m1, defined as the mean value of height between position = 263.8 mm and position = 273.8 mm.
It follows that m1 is 151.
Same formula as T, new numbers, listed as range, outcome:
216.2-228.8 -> 150.6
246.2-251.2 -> 145.8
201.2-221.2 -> 148.5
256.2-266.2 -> 142.6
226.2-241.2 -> 148.6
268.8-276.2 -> 152.3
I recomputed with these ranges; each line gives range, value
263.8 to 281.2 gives 165.8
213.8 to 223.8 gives 160.4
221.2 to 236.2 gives 160.7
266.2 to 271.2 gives 152.3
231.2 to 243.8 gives 157.3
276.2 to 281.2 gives 162.9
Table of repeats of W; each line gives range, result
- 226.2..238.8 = 157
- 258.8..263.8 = 144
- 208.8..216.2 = 151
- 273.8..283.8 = 159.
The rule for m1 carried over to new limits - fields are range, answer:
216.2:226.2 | 157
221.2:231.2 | 160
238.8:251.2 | 147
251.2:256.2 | 142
